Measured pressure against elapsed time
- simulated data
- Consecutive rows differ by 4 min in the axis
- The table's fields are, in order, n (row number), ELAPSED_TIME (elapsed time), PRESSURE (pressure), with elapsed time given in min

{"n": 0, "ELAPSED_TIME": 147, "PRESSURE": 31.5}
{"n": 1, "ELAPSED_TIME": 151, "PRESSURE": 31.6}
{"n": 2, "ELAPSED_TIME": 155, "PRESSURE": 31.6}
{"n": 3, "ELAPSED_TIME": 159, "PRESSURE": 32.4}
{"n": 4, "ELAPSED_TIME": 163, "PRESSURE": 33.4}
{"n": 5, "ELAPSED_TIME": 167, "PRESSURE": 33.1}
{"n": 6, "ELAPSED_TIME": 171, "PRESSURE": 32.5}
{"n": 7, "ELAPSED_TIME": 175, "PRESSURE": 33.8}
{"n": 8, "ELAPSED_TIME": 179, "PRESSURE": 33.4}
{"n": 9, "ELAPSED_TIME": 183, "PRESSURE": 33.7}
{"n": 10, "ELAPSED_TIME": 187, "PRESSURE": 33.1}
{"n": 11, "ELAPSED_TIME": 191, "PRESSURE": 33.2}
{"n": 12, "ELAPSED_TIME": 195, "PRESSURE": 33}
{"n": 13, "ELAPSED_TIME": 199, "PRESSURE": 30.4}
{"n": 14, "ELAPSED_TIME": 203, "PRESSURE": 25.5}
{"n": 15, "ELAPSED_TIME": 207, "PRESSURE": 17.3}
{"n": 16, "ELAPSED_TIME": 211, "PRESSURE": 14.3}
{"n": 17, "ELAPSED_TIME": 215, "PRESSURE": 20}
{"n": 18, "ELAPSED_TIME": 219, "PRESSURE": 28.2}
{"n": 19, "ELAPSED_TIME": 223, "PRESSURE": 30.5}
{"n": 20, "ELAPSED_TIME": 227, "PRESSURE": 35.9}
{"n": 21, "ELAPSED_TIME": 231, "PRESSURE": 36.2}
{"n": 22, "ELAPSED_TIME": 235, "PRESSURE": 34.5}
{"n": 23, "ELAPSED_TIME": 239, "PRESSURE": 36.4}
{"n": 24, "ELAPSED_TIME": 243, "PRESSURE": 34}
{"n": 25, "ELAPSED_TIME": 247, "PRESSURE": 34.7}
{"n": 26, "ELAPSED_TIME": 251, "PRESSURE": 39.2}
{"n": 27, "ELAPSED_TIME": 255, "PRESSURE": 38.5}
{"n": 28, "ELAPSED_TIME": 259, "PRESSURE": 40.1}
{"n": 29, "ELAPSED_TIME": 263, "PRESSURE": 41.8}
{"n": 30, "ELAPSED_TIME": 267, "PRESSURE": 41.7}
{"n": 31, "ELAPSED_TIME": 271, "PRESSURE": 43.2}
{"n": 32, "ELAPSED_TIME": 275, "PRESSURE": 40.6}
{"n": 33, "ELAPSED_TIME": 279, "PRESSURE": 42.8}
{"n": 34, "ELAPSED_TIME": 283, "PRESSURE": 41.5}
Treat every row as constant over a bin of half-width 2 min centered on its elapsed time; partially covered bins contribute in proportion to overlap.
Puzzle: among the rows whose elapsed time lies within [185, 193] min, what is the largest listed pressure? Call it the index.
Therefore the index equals 33.2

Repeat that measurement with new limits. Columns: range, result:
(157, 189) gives 33.8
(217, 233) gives 36.2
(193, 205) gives 33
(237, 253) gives 39.2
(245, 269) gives 41.8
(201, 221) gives 28.2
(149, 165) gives 33.4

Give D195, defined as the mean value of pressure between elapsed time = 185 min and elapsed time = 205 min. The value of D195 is 31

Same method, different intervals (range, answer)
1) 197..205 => 27.9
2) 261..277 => 41.8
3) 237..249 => 35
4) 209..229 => 25.8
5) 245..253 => 37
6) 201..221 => 21.1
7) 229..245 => 35.3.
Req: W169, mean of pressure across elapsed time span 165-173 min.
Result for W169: 32.8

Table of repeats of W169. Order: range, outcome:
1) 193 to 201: 31.7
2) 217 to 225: 29.4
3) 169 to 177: 33.1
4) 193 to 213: 24.1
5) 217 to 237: 33.1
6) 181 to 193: 33.3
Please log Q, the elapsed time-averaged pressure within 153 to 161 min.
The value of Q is 32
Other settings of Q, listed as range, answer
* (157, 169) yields 33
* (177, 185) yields 33.5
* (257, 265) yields 41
